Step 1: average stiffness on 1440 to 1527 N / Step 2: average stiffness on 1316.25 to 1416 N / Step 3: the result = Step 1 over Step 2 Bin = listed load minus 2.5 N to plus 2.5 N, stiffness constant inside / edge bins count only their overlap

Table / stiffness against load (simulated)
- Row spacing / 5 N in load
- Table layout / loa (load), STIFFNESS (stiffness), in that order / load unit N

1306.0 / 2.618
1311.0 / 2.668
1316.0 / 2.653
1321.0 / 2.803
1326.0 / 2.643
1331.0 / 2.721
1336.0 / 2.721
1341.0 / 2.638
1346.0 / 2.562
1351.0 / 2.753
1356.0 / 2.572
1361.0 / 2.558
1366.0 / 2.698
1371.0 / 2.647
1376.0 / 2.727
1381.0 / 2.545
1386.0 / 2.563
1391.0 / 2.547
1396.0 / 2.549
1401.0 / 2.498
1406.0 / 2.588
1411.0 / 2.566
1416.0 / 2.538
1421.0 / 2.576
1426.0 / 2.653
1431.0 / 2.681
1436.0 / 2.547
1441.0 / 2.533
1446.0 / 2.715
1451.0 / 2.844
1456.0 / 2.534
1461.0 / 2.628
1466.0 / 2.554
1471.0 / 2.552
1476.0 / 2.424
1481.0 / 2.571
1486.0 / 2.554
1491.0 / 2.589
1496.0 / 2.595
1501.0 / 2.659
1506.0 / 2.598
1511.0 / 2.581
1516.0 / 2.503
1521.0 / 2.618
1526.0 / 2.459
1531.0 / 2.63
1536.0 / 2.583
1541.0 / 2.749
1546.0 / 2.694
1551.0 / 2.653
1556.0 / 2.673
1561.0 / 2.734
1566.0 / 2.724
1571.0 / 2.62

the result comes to 0.99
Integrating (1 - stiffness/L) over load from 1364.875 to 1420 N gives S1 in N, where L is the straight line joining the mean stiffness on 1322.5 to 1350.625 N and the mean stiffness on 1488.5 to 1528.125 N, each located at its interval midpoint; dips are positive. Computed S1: 1.14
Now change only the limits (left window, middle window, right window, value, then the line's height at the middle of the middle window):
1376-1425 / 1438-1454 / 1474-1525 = -0.8 N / 2.57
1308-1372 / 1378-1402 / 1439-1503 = 0.8 N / 2.64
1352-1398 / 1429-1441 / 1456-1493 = -0.1 N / 2.57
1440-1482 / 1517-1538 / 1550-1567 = 0.8 N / 2.67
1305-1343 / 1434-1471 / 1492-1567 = 0.4 N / 2.65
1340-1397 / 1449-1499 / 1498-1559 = 0.6 N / 2.62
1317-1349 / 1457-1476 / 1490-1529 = 0.3 N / 2.6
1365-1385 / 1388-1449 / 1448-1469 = 1.3 N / 2.64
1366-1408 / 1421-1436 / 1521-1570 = -0.1 N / 2.61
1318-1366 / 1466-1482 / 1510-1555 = 0.7 N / 2.63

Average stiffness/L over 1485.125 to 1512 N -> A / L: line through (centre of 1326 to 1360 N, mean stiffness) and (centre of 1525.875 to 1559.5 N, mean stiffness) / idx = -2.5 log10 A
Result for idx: 0.02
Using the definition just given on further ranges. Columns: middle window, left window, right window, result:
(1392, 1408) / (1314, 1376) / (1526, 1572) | 0.05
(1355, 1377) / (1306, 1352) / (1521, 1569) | 0.01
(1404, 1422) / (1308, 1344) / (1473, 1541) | 0.03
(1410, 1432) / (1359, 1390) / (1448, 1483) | 0.00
